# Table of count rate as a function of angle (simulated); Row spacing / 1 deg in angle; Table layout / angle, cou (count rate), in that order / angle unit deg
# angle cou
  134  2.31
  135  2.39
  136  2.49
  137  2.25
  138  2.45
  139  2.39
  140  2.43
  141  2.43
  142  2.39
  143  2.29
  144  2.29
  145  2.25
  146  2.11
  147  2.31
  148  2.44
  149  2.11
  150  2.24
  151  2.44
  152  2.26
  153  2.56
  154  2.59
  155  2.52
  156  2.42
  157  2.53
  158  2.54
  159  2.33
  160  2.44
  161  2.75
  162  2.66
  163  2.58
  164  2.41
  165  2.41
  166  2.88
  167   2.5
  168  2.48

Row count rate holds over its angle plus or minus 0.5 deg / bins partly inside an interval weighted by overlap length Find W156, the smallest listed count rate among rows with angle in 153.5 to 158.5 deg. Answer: 2.42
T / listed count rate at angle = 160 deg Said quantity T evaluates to 2.44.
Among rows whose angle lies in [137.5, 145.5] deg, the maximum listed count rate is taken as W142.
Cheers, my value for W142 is 2.45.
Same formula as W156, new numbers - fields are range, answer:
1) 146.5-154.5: 2.11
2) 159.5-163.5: 2.44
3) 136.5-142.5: 2.25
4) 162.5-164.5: 2.41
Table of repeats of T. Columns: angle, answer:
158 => 2.54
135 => 2.39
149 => 2.11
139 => 2.39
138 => 2.45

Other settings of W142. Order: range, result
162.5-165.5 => 2.58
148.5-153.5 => 2.56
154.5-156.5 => 2.52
